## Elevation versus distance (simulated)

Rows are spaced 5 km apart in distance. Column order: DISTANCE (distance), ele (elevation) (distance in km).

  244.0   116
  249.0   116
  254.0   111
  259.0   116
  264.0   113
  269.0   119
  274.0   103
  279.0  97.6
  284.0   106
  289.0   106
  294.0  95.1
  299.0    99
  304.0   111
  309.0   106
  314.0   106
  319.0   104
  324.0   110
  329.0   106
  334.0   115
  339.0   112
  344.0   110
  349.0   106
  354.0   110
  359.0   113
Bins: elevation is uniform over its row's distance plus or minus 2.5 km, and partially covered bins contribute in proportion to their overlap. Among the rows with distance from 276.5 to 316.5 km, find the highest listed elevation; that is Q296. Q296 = 111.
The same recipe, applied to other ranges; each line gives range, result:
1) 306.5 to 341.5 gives 115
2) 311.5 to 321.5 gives 106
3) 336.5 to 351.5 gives 112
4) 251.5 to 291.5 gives 119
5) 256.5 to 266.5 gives 116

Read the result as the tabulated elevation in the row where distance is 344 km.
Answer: 110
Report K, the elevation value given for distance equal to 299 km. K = 99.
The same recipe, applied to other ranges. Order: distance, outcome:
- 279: 97.6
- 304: 111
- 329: 106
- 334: 115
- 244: 116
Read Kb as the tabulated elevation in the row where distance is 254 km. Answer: 111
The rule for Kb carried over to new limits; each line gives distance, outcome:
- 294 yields 95.1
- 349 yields 106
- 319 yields 104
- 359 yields 113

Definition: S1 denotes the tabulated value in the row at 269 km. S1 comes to 119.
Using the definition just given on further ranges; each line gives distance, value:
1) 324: 110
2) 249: 116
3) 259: 116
